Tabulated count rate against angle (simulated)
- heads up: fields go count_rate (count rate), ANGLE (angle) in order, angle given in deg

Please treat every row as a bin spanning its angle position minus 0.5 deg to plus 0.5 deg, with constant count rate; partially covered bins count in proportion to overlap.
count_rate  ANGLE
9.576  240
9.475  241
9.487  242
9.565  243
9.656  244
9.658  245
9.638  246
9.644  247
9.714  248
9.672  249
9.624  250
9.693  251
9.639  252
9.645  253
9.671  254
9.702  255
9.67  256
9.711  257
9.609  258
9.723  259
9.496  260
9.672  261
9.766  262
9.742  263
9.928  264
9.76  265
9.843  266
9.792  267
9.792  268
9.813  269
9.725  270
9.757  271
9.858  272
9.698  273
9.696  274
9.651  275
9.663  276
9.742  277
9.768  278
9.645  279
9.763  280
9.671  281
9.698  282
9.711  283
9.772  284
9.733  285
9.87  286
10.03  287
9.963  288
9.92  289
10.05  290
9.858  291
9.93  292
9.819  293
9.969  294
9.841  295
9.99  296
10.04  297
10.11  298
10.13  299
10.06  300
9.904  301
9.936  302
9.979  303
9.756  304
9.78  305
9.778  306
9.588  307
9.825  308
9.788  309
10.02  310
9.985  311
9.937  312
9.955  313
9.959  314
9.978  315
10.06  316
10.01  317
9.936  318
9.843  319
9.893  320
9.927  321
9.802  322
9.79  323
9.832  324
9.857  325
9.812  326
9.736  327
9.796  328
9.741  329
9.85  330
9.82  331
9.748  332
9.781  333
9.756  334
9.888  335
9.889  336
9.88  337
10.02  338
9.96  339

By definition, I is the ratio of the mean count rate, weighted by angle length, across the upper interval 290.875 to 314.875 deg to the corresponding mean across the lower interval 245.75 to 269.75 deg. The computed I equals 1.0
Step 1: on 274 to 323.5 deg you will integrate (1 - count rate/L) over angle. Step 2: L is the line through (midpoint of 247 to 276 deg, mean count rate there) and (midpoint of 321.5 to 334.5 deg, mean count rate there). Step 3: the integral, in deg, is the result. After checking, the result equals -0.57 deg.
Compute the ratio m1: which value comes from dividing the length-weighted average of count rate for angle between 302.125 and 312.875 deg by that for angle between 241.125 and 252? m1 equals 1.0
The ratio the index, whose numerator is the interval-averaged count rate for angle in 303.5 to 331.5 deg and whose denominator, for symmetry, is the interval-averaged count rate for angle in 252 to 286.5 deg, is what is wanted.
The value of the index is 1.01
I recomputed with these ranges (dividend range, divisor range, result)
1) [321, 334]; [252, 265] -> 1.01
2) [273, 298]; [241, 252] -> 1.02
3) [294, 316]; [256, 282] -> 1.02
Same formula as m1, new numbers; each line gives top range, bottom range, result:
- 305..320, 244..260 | 1.02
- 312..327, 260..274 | 1.01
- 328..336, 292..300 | 0.98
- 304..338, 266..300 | 1.00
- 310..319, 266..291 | 1.02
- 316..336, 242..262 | 1.02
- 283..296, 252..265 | 1.02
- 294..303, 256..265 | 1.03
